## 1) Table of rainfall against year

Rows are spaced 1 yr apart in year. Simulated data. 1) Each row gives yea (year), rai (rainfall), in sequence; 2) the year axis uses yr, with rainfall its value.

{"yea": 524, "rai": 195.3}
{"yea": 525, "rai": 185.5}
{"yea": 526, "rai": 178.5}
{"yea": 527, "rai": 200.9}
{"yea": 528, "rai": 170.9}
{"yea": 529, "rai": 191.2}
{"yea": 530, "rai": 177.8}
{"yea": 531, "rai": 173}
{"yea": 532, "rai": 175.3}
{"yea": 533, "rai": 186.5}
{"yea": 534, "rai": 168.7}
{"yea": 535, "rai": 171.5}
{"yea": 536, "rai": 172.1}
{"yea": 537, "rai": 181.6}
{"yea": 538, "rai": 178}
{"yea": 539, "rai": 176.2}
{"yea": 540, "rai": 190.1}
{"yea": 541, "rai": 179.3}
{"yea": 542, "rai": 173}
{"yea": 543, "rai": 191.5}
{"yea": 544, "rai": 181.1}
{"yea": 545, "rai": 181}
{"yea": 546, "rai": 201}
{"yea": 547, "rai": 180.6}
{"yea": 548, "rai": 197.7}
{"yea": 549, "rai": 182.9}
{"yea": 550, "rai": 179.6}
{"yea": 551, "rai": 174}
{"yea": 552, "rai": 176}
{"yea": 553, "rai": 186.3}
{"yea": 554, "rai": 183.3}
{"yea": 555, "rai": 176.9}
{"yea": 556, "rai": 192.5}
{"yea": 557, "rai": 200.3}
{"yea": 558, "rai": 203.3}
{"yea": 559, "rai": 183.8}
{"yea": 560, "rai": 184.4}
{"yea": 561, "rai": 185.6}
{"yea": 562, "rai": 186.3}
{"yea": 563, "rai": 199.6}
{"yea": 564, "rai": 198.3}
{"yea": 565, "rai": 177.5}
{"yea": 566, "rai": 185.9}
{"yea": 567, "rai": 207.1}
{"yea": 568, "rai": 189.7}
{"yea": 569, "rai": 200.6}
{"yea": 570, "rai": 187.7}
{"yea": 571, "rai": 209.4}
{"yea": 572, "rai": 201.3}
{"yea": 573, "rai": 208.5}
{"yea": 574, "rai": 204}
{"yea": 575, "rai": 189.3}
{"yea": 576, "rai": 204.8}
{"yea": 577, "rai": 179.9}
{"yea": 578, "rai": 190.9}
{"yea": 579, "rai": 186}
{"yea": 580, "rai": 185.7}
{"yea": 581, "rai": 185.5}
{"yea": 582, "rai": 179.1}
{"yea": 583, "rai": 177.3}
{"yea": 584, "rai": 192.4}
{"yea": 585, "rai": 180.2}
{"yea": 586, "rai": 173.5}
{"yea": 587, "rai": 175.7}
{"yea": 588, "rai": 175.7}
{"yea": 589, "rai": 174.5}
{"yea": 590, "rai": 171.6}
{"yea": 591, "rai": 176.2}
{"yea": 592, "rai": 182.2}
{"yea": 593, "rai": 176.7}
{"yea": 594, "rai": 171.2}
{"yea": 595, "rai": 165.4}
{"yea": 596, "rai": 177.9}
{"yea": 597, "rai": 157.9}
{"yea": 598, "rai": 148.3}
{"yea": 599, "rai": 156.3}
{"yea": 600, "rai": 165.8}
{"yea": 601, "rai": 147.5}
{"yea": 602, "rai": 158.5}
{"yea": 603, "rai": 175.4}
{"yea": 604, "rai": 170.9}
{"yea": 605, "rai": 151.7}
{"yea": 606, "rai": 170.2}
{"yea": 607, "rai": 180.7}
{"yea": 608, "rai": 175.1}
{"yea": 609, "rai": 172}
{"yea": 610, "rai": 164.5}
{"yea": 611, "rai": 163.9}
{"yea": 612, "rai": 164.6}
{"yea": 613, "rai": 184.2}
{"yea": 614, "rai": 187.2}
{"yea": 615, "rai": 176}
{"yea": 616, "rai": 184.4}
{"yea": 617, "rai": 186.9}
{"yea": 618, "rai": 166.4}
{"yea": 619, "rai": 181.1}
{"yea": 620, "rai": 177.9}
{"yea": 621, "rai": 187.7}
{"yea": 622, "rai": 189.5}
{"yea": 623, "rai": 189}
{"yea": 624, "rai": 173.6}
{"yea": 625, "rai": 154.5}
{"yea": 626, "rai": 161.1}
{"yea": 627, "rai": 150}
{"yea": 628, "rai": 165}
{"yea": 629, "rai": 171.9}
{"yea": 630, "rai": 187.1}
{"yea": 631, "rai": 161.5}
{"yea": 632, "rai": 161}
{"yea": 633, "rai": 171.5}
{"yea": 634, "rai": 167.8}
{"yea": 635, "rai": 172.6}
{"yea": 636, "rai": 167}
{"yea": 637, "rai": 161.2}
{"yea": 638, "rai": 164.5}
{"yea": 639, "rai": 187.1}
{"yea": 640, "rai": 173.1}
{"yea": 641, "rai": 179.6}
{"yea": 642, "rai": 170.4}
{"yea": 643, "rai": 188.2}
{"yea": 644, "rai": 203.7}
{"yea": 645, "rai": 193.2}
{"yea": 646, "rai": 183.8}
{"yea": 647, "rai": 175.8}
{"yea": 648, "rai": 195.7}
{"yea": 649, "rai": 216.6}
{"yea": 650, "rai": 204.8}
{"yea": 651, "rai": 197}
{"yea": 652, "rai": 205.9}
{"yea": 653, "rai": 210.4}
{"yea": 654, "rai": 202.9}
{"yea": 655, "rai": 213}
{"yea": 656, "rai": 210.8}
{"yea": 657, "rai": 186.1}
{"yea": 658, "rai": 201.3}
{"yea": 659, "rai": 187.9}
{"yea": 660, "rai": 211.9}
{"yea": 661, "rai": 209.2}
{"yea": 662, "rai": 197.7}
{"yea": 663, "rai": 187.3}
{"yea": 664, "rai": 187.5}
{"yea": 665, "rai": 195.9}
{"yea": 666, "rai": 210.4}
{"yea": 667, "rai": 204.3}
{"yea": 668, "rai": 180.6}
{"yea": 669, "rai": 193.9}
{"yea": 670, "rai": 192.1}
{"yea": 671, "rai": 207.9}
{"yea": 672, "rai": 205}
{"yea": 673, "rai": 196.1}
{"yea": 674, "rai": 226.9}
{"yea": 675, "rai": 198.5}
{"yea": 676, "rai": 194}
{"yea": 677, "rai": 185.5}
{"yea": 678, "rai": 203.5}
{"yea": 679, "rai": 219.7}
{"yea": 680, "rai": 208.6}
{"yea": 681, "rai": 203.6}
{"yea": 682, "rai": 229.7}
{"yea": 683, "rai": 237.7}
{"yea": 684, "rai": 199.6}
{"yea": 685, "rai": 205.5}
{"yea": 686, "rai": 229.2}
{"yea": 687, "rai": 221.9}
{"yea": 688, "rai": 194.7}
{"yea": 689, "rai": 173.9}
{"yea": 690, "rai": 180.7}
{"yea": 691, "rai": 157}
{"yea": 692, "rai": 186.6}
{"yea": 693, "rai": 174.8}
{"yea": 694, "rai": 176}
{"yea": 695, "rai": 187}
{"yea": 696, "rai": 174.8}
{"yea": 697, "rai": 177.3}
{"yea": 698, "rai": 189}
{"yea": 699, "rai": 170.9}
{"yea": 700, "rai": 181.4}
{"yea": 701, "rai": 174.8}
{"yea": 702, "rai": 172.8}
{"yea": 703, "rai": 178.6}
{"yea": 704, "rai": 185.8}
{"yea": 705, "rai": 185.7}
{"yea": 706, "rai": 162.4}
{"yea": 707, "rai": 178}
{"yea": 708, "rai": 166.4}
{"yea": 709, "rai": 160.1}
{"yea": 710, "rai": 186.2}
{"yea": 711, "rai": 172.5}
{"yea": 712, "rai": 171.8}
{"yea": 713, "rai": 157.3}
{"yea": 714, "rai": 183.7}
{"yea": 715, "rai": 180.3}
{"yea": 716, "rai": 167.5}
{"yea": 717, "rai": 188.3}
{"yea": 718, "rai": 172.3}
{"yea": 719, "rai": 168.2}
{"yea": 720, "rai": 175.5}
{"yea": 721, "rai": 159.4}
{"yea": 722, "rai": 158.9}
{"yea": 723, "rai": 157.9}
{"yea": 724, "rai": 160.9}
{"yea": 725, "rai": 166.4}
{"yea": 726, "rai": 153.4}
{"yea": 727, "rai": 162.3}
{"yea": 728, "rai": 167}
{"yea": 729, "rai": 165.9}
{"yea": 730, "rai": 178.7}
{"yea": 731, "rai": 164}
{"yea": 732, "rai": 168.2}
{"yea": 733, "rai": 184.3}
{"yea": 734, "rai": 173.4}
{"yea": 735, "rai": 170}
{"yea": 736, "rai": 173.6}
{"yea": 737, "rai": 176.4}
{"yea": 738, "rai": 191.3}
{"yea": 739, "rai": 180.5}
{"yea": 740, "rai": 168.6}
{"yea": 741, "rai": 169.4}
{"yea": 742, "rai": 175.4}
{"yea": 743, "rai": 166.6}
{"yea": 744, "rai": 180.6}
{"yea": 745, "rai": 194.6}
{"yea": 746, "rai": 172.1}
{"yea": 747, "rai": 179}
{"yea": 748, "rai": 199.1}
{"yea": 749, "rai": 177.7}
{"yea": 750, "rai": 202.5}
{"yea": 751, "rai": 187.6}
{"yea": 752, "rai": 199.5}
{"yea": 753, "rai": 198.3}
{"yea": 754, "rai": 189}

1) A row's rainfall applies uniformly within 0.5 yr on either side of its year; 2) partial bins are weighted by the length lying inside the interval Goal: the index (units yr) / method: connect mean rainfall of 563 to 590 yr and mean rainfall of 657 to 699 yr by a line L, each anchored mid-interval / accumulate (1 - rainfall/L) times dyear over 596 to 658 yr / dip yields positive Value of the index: 5.0 yr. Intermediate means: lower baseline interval 189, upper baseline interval 197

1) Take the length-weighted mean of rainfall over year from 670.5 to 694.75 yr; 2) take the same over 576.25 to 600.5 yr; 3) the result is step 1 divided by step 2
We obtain 1.14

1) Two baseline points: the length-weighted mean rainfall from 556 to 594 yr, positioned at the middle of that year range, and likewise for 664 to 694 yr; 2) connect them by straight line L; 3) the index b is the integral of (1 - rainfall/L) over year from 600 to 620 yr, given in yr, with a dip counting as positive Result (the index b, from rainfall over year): 2.1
